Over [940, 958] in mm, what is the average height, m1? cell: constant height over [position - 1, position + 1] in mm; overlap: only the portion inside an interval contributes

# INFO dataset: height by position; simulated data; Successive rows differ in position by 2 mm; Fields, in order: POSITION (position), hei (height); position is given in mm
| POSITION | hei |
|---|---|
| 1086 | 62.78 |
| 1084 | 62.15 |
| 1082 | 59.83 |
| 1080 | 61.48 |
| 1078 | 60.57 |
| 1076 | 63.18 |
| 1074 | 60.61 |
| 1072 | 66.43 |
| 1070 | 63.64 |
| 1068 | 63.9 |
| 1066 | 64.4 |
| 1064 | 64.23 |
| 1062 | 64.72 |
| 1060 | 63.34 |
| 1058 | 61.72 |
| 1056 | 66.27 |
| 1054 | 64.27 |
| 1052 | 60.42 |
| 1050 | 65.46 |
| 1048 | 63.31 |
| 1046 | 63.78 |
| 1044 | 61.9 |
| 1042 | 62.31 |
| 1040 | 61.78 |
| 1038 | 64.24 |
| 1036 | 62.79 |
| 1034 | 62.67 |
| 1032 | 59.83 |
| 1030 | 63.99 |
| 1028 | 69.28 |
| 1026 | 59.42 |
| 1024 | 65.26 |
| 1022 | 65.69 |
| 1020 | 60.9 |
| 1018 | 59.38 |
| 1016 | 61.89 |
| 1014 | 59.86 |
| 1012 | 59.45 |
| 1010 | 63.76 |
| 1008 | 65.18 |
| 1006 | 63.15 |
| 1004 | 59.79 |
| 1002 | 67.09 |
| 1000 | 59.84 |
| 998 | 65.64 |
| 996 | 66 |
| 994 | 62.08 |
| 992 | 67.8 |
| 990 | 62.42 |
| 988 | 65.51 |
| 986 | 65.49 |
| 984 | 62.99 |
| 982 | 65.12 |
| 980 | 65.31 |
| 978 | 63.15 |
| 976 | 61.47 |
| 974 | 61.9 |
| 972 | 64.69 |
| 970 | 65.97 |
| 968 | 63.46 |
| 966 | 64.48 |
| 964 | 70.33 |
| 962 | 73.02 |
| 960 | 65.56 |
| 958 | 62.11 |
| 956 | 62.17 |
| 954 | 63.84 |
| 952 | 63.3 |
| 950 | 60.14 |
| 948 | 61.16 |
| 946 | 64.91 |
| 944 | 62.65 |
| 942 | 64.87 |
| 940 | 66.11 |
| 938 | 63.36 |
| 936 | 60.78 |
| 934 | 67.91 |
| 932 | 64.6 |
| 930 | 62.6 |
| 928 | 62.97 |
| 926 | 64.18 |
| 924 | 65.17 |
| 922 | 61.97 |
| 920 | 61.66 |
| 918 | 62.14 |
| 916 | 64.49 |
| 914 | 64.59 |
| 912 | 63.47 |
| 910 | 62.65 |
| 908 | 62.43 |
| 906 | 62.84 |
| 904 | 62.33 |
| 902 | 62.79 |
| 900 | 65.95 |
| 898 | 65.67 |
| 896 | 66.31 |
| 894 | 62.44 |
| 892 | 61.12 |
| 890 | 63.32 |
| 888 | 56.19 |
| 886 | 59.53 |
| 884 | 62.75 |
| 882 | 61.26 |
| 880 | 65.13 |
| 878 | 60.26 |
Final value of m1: 63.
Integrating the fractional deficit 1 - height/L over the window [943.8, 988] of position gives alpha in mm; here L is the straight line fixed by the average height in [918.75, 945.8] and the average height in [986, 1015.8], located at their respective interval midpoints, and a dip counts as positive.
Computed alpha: -0.5 mm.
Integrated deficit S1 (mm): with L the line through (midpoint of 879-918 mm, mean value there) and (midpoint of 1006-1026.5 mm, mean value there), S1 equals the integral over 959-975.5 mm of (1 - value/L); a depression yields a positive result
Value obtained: -0.94 mm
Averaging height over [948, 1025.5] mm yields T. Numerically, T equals 63.8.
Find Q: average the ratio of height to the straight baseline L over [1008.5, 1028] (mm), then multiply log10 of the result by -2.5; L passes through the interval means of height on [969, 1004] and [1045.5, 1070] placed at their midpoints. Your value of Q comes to 0.03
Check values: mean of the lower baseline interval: 64.1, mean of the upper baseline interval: 63.8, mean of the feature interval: 62.2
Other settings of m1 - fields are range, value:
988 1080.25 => 63.2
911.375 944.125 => 63.8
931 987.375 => 64.3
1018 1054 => 63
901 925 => 63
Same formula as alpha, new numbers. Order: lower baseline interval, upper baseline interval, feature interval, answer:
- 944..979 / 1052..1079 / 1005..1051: 0.7 mm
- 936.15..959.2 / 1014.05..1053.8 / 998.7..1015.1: 0.1 mm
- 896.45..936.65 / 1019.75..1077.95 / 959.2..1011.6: -0.9 mm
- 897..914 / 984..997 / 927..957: 0.3 mm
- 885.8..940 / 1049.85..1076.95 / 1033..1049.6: 0.2 mm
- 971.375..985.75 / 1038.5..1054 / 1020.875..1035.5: -0.1 mm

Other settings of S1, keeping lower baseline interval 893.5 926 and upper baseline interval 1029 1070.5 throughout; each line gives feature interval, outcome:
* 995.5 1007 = -0.02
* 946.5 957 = 0.21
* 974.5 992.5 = -0.22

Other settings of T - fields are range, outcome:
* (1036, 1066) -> 63.4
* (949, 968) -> 64.9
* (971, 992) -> 64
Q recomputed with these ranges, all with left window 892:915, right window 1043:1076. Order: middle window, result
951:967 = -0.03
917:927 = 0.01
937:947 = -0.01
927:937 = 0.00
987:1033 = 0.01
